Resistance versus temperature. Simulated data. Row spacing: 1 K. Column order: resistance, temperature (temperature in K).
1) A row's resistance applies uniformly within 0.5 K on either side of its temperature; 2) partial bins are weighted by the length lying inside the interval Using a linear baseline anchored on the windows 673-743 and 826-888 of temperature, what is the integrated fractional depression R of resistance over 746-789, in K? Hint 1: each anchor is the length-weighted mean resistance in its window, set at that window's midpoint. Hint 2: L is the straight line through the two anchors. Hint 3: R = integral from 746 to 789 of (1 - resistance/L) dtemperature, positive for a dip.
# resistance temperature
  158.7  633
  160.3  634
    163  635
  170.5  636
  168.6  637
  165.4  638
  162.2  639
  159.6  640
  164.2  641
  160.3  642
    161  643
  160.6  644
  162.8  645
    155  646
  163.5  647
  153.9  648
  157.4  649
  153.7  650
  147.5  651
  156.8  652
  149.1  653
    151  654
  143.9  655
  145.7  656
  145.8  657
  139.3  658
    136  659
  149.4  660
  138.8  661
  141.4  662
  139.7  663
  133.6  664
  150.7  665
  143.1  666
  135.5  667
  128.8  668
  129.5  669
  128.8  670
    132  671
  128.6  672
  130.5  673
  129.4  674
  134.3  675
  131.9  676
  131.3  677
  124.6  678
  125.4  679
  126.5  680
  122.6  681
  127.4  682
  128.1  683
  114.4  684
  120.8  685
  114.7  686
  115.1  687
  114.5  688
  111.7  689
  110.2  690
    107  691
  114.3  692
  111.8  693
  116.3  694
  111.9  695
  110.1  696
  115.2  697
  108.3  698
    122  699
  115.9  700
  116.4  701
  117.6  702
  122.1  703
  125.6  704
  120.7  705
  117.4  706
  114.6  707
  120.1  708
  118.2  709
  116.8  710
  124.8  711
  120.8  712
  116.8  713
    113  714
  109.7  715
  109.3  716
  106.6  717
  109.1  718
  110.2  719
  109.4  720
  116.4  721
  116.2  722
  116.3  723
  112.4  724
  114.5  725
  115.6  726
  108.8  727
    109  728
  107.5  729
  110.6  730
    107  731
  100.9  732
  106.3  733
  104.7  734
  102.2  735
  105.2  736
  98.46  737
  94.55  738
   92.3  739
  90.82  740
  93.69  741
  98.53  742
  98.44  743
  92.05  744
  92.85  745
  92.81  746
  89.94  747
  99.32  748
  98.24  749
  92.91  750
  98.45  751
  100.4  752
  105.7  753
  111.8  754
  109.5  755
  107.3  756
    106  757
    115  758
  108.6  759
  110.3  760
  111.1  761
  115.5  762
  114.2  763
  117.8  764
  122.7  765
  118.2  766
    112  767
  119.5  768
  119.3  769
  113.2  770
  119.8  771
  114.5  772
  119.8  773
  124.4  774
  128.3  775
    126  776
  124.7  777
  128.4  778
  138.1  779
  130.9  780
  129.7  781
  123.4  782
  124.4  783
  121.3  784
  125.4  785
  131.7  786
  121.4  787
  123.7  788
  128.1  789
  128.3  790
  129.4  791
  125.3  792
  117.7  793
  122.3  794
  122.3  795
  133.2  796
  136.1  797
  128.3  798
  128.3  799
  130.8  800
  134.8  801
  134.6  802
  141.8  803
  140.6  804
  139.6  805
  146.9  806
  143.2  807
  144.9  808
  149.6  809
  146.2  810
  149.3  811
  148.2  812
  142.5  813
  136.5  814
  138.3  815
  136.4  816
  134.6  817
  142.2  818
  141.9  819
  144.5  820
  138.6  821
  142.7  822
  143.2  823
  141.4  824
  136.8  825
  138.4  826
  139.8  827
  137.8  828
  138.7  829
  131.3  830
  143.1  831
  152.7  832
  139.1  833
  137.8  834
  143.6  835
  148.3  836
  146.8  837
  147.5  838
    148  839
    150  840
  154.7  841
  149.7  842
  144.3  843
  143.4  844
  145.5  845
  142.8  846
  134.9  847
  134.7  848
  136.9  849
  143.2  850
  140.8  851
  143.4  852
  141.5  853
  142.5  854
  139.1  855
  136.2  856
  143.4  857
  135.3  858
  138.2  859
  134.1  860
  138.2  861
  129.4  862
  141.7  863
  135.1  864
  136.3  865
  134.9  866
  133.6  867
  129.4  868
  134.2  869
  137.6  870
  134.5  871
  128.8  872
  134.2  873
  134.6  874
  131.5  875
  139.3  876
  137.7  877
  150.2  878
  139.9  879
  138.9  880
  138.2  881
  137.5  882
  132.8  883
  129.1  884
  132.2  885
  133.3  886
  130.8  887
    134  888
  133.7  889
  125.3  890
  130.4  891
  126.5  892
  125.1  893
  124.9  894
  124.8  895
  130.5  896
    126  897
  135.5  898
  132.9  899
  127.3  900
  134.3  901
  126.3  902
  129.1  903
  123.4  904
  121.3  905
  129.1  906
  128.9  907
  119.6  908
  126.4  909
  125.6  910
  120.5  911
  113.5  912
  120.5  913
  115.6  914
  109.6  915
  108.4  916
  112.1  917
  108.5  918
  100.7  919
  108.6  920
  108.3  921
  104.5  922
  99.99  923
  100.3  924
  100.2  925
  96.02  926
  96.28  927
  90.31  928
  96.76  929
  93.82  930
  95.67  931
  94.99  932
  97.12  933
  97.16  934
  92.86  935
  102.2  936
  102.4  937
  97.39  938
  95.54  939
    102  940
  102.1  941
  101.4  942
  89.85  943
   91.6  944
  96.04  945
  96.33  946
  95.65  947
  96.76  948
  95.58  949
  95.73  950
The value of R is 2.8 K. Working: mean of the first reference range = 114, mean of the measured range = 116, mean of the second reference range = 139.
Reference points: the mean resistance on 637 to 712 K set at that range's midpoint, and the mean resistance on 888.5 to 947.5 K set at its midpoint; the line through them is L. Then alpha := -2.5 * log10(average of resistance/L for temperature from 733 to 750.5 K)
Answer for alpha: 0.30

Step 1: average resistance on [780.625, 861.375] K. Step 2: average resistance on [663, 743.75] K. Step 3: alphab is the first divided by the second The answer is 1.19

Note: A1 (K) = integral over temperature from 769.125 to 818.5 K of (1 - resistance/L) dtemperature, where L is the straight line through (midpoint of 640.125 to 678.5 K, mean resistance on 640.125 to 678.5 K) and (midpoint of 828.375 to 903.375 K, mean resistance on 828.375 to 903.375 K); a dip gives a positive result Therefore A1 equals 2.8 K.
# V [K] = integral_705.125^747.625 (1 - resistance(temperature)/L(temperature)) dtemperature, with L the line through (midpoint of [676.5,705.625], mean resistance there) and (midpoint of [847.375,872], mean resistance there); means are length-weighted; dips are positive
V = 5.1 K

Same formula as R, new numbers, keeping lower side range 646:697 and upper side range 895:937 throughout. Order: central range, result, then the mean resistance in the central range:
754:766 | 1.17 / 113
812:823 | -1.83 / 140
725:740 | 2.70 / 104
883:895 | -1.58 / 130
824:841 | -3.39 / 143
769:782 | -0.09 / 125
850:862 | -2.25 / 139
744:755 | 2.39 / 98.5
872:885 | -2.39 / 136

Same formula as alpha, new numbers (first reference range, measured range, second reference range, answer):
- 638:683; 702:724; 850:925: 0.20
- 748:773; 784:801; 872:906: -0.10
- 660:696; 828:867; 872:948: -0.18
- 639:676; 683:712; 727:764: 0.09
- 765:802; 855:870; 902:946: -0.19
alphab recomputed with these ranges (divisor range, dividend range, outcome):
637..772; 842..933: 1.04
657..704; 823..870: 1.12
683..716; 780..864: 1.19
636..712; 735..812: 0.89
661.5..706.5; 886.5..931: 0.95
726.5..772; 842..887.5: 1.30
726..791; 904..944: 0.95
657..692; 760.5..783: 0.94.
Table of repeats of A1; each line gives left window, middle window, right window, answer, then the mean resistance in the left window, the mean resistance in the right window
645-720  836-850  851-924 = -1.8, 128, 129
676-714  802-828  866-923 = -3.9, 118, 127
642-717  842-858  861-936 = -2.2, 130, 122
